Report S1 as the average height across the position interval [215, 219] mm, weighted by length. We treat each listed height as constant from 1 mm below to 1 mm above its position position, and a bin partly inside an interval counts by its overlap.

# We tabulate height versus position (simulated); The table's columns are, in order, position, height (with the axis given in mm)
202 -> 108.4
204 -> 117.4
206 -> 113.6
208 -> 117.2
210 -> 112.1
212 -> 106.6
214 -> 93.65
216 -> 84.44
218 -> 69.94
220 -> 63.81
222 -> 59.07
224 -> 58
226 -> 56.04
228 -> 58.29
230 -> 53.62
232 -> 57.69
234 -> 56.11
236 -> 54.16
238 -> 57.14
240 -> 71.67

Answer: 77.2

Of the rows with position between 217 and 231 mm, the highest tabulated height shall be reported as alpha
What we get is 69.94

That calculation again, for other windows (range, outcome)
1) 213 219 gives 93.65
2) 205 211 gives 117.2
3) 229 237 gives 57.69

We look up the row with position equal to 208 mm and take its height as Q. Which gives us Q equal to 117.2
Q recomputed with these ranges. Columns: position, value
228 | 58.29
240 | 71.67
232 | 57.69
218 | 69.94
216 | 84.44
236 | 54.16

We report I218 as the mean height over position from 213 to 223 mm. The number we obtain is 74.2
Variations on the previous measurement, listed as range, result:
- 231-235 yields 56.9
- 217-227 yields 61.4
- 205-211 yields 114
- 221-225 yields 58.5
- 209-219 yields 93.3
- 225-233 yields 56.4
